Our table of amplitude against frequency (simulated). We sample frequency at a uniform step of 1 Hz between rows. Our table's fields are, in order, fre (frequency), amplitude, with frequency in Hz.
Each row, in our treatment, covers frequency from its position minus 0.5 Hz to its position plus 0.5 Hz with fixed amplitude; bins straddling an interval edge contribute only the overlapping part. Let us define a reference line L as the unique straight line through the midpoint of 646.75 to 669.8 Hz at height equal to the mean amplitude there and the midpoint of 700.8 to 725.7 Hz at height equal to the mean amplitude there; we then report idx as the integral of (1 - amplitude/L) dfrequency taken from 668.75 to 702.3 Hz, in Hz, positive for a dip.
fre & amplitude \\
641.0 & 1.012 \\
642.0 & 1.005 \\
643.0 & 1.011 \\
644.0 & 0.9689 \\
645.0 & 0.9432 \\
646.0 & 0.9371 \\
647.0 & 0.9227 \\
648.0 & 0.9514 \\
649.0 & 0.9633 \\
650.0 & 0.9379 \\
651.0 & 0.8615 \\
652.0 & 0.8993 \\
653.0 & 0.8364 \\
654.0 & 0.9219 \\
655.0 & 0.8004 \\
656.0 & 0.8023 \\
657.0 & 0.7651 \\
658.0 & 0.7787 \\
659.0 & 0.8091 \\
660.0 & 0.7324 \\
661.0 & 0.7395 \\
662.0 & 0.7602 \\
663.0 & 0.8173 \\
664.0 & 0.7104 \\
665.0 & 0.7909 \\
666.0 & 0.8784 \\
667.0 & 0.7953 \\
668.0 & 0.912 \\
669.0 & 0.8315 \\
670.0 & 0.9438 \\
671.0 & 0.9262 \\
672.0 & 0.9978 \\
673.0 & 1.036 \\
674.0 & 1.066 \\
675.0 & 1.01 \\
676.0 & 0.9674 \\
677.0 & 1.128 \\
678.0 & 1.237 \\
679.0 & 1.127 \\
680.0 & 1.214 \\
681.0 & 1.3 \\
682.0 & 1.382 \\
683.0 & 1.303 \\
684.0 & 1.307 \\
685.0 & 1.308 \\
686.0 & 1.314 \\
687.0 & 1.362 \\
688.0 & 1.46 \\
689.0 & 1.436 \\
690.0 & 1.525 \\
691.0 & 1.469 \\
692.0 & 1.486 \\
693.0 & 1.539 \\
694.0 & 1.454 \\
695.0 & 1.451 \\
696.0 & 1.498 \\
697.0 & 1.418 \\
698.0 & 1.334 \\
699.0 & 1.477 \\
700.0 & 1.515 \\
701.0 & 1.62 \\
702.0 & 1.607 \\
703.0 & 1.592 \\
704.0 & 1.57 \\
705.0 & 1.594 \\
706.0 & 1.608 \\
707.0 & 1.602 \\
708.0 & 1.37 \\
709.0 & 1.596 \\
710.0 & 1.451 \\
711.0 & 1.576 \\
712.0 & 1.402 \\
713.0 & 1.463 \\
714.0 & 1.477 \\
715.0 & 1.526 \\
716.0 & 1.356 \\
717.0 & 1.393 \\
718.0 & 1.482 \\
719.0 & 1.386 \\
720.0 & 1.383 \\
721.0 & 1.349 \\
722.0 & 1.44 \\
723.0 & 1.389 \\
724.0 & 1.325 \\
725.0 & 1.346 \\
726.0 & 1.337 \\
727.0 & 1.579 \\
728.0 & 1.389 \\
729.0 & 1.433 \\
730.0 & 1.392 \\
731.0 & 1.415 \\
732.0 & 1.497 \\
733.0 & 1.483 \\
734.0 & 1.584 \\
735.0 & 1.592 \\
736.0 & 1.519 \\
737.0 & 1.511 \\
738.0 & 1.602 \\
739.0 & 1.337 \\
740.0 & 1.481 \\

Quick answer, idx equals -4.0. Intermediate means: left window 0.836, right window 1.47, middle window 1.3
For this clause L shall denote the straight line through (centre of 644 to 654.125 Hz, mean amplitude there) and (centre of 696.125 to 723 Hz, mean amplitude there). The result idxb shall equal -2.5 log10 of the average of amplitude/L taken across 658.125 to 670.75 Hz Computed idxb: 0.29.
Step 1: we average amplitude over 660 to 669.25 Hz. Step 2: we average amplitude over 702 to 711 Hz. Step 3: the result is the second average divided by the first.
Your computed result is 1.9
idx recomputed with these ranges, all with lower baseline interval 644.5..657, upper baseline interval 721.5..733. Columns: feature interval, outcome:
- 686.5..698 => -2.8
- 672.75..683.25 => -0.8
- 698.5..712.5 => -3.0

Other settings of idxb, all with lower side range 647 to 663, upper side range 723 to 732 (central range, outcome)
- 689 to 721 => -0.21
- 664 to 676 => 0.05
